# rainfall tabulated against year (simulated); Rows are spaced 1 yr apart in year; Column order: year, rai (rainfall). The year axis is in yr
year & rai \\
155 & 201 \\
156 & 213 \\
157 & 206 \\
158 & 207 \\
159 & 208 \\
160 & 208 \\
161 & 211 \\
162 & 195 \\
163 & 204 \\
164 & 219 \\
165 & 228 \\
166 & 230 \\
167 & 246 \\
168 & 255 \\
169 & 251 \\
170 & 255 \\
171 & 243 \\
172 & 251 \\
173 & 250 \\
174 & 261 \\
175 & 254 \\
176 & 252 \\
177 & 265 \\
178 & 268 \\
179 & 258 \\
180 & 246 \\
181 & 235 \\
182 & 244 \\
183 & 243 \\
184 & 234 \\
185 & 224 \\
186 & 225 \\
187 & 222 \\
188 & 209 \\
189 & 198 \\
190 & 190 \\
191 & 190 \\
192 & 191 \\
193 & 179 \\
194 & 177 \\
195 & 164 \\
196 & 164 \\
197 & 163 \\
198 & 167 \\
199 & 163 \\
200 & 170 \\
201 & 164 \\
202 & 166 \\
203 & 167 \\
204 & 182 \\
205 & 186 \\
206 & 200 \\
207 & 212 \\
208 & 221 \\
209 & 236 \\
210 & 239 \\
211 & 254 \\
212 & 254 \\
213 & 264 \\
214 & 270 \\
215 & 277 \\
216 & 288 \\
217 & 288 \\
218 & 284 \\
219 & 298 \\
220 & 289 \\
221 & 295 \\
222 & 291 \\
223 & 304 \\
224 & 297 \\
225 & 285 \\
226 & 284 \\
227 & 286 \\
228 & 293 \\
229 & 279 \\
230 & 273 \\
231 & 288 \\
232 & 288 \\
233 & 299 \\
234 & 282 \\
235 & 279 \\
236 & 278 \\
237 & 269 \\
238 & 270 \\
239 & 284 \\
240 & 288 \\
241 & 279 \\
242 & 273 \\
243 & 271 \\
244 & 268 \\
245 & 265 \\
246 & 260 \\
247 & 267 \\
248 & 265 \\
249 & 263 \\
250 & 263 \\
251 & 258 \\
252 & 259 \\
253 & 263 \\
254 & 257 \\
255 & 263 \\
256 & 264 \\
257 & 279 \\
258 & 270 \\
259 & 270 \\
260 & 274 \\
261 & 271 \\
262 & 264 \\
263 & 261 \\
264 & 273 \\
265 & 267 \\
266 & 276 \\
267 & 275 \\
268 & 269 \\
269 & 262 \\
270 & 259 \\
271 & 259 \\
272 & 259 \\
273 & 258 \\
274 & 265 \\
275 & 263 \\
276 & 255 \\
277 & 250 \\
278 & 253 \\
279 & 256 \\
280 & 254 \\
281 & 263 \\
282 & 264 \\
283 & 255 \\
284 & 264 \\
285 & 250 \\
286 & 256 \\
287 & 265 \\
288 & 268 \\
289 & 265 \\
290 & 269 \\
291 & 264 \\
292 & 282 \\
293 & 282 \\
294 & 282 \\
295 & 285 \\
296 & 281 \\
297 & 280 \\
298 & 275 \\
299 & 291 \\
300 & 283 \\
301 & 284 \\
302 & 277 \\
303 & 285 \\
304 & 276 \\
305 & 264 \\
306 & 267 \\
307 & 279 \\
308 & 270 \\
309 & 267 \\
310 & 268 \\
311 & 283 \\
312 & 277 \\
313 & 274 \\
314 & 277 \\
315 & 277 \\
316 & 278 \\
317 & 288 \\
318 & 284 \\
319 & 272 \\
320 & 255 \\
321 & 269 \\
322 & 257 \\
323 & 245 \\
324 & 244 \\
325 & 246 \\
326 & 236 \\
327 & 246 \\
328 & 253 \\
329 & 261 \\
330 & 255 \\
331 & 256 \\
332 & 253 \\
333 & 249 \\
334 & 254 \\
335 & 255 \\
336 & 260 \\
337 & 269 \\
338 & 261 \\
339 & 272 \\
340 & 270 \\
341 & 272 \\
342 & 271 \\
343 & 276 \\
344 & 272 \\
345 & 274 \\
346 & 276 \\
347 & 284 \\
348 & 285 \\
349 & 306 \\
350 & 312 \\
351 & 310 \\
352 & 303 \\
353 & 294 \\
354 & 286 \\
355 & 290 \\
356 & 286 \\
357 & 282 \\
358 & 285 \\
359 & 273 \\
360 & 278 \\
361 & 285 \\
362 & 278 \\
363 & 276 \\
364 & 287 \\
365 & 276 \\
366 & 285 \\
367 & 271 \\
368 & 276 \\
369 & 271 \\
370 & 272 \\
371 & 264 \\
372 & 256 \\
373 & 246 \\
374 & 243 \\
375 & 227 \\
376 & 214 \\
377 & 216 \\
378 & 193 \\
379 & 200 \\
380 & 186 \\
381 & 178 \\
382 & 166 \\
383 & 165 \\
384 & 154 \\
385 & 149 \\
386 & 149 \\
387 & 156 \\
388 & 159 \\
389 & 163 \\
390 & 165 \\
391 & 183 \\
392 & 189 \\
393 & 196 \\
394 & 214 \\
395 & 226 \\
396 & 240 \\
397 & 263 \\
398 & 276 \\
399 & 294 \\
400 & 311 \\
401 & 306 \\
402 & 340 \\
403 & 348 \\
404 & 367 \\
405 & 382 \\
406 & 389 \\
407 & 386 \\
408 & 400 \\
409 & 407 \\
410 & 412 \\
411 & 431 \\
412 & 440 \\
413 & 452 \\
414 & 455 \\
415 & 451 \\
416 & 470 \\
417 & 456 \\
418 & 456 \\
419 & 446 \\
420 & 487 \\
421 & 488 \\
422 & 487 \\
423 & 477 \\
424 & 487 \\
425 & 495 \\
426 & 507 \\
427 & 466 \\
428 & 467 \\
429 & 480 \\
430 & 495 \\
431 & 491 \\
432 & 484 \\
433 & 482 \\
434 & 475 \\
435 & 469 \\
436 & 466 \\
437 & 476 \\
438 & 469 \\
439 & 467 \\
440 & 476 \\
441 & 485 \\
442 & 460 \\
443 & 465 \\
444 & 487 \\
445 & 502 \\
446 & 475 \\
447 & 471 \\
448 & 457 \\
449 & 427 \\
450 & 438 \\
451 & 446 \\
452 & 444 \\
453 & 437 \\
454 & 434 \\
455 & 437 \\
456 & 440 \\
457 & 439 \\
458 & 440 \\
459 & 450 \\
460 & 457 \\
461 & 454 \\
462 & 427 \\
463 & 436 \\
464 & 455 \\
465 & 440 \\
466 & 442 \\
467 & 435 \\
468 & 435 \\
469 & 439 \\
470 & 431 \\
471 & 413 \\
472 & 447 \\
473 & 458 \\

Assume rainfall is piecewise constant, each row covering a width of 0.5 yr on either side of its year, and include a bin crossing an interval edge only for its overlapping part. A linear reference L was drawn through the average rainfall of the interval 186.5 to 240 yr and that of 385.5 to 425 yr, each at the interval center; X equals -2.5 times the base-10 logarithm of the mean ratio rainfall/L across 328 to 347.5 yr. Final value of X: 0.17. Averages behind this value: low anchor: 240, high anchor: 346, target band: 265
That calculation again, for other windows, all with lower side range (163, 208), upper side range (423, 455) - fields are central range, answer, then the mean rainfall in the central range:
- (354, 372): 0.376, 278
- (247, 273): 0.094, 266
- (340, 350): 0.316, 281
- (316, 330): 0.337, 259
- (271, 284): 0.190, 258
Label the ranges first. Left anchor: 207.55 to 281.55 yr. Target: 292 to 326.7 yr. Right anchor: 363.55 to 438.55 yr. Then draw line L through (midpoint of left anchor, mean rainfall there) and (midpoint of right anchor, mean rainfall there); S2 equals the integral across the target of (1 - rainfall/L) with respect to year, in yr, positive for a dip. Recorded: 2.9 yr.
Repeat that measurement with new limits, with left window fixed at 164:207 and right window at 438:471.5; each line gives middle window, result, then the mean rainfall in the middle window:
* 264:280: 1.6 yr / 262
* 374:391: 9.1 yr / 180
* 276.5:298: 2.7 yr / 266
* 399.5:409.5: 1.1 yr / 364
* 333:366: 7.2 yr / 280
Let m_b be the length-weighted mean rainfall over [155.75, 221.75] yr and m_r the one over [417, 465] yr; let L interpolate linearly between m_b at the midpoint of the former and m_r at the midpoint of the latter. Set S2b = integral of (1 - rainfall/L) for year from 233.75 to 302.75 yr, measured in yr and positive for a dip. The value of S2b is 7.2 yr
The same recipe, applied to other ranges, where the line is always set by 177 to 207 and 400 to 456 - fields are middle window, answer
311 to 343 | 7.41 yr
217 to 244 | -4.90 yr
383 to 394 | 6.45 yr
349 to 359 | 2.08 yr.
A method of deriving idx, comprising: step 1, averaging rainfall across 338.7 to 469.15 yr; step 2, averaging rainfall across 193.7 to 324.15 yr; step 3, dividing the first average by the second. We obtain 1.35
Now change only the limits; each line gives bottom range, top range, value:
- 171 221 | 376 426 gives 1.41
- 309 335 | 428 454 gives 1.79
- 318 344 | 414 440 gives 1.84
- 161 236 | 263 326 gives 1.12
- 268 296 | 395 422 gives 1.48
